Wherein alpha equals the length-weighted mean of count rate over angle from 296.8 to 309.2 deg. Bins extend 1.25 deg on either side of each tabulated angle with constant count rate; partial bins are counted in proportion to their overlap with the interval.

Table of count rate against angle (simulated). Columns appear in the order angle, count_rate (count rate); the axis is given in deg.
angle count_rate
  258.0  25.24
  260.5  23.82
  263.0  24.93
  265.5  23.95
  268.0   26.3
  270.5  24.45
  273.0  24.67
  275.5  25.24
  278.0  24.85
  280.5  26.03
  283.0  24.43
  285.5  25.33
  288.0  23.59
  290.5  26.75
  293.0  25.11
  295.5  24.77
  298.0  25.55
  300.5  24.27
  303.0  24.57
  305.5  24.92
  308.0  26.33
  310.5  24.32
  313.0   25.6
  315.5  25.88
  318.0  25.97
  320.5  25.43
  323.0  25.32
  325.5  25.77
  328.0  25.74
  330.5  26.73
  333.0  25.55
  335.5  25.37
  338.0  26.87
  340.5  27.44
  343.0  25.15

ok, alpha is 25.1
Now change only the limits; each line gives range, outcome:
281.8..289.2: 24.5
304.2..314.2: 25.3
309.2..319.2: 25.4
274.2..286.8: 25.2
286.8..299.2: 25.2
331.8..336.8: 25.5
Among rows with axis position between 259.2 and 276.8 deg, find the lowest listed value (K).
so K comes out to 23.82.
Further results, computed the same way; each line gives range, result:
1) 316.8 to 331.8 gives 25.32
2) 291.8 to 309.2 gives 24.27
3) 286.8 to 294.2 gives 23.59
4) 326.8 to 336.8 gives 25.37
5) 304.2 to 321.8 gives 24.32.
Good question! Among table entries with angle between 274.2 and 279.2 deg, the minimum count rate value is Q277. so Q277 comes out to 24.85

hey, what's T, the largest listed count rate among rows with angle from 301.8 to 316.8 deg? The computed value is 26.33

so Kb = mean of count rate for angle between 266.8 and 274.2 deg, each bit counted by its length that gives 25.1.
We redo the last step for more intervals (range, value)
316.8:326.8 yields 25.6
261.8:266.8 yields 24.5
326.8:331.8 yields 26.2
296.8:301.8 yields 24.9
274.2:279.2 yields 25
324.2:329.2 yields 25.8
